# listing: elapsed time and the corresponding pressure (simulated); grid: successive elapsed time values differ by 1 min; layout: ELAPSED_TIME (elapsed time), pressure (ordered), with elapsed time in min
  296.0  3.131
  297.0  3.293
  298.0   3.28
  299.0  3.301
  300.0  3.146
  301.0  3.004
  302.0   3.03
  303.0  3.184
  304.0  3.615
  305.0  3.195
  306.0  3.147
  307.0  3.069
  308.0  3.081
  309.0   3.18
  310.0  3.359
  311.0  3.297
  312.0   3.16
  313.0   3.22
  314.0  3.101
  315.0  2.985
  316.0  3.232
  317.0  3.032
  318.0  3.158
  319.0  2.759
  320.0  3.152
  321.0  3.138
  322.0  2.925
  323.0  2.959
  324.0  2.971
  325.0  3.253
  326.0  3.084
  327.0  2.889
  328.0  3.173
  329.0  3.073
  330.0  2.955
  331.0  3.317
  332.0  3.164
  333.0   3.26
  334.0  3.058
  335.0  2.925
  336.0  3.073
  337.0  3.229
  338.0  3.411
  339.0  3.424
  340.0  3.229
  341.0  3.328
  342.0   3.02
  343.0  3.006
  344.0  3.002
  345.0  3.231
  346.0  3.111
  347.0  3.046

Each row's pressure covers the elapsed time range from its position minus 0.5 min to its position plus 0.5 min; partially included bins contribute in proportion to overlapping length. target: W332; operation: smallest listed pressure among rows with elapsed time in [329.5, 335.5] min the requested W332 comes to 2.925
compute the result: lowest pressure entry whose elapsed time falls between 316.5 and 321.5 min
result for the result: 2.759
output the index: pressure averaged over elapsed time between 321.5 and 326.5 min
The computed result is 3.04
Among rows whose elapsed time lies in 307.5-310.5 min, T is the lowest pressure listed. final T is 3.081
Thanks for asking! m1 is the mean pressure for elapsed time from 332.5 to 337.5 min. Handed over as 3.11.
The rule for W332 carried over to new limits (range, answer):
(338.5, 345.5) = 3.002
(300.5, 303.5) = 3.004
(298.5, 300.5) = 3.146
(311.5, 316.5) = 2.985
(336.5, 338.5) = 3.229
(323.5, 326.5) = 2.971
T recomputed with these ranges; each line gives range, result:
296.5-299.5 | 3.28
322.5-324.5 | 2.959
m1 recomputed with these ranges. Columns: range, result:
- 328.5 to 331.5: 3.12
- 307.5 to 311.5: 3.23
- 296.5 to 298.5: 3.29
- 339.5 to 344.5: 3.12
